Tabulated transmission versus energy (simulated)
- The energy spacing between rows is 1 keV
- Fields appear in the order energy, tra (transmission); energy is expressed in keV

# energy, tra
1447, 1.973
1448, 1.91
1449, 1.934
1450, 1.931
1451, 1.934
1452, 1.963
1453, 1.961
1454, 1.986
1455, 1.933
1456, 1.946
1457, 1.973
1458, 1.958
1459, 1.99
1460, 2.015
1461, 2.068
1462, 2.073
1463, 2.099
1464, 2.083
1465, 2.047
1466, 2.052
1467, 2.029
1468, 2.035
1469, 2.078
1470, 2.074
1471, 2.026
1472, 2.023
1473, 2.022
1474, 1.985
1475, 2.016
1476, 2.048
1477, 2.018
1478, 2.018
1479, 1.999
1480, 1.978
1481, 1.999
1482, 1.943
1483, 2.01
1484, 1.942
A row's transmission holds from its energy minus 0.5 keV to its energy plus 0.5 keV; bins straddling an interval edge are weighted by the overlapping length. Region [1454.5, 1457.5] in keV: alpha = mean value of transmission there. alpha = 1.95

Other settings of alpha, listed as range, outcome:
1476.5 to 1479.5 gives 2.01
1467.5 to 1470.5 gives 2.06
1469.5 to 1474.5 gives 2.03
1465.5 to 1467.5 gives 2.04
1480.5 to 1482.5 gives 1.97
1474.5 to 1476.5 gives 2.03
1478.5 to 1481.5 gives 1.99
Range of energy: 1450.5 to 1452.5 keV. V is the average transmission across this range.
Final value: 1.95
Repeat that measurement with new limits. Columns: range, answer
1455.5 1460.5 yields 1.98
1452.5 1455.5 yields 1.96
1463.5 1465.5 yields 2.07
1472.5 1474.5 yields 2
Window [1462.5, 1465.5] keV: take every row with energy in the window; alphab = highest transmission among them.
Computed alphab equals 2.099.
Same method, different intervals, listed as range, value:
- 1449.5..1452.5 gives 1.963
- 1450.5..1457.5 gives 1.986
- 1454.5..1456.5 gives 1.946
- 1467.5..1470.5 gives 2.078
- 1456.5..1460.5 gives 2.015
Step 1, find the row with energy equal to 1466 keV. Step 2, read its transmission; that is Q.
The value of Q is 2.052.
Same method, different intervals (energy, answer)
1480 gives 1.978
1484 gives 1.942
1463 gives 2.099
